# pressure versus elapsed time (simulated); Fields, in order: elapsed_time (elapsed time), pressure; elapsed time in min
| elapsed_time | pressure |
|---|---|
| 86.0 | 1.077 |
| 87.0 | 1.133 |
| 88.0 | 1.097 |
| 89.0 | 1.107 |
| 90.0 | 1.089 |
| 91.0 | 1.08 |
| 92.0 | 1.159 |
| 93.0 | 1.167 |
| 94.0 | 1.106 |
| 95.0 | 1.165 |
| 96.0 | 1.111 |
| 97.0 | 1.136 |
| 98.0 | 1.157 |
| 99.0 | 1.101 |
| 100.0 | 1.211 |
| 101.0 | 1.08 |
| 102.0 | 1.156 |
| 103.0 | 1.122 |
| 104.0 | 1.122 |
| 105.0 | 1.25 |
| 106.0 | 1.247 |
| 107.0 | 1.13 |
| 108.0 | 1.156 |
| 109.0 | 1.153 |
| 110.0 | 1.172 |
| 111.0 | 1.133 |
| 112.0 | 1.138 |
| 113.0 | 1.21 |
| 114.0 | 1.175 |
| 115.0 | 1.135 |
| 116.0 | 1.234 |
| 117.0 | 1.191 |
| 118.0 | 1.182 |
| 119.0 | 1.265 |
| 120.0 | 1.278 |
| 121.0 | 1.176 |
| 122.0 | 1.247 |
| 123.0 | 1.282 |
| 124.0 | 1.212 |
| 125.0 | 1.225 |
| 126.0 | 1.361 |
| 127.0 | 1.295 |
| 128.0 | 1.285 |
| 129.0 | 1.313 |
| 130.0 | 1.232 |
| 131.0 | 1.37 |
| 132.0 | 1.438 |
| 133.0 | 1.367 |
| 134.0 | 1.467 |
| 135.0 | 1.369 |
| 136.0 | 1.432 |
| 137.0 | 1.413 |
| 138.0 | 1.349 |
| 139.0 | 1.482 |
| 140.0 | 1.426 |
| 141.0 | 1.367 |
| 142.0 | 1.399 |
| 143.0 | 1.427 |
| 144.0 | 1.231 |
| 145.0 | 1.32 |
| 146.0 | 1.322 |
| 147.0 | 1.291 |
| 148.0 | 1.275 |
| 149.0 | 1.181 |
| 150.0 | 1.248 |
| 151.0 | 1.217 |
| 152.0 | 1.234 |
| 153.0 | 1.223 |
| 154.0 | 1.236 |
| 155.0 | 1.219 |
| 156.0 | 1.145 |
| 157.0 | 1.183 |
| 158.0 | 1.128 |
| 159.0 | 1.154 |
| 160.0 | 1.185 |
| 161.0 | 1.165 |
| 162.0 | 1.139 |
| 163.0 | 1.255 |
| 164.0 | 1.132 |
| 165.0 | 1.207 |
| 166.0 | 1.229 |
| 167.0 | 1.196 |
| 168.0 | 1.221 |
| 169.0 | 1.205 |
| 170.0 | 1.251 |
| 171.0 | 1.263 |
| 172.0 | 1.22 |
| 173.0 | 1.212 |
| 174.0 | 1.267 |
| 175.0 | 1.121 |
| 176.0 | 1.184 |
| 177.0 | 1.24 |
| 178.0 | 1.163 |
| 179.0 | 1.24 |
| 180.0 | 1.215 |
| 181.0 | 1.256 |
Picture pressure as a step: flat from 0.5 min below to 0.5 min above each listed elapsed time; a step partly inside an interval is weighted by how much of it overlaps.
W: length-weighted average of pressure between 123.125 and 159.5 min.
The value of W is 1.3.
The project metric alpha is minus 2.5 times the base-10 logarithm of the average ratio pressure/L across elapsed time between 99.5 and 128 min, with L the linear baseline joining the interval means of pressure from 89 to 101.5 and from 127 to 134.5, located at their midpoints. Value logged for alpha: 0.04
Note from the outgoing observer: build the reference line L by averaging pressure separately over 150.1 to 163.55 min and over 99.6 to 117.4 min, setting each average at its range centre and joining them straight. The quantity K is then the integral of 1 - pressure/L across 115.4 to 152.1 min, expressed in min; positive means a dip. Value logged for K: -3.98 min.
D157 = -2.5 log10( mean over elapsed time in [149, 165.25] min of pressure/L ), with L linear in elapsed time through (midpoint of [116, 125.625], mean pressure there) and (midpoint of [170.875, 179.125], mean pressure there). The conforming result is 0.022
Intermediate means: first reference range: 1.23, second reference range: 1.21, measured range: 1.19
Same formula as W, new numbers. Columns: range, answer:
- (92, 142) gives 1.24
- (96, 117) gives 1.16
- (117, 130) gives 1.26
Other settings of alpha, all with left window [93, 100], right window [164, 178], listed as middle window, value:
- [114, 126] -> -0.06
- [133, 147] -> -0.17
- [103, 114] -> -0.02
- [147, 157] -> -0.03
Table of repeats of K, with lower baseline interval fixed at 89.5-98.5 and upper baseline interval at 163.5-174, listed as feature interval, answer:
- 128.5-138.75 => -1.8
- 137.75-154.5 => -1.6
